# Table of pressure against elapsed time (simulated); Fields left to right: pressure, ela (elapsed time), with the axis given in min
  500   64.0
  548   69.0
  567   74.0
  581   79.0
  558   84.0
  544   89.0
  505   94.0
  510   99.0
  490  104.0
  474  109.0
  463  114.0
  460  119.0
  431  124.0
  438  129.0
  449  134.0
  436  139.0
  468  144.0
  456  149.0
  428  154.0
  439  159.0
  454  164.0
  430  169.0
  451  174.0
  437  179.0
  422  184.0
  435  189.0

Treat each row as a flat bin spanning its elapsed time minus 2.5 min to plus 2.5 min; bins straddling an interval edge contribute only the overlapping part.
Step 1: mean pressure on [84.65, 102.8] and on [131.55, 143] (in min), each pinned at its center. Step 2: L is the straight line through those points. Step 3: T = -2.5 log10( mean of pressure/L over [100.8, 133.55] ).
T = 0.05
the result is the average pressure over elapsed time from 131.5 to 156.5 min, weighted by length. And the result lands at 447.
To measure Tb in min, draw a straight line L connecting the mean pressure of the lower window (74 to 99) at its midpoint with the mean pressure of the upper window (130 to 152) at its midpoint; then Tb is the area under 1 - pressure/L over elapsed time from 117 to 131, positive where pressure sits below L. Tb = 1.1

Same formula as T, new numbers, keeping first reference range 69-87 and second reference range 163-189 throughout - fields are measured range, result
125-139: 0.13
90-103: 0.06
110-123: 0.12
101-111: 0.10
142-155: 0.05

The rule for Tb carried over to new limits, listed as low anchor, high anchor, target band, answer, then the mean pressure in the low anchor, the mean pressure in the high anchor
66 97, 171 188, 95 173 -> 5.1 min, 549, 436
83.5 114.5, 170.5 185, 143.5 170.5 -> 0.6 min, 506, 438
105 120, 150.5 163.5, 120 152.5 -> 0.4 min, 469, 438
